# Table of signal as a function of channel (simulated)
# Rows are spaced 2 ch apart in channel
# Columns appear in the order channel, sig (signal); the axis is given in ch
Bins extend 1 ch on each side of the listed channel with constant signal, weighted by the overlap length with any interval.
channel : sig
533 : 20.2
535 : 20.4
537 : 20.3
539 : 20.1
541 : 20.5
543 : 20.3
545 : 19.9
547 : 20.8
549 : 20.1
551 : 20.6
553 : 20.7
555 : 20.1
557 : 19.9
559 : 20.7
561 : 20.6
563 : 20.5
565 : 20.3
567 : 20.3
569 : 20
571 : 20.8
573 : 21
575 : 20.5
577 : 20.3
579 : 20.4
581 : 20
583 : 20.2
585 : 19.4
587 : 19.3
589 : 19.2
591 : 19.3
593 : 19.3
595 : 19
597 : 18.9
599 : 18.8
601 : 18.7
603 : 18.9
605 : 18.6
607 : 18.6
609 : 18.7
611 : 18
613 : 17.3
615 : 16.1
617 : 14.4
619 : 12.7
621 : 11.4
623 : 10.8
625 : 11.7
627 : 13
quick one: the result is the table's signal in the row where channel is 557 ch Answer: 19.9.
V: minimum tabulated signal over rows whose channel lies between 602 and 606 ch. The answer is 18.6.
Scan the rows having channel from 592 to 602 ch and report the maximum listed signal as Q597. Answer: 19.3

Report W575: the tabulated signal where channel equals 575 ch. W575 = 20.5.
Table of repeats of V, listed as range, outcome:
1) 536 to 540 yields 20.1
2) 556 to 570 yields 19.9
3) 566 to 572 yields 20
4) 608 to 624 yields 10.8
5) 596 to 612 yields 18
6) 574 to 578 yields 20.3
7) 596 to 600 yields 18.8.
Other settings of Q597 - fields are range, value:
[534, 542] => 20.5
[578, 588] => 20.4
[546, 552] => 20.8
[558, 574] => 21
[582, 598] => 20.2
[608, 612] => 18.7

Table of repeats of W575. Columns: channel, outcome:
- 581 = 20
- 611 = 18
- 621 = 11.4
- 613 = 17.3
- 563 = 20.5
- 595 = 19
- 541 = 20.5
